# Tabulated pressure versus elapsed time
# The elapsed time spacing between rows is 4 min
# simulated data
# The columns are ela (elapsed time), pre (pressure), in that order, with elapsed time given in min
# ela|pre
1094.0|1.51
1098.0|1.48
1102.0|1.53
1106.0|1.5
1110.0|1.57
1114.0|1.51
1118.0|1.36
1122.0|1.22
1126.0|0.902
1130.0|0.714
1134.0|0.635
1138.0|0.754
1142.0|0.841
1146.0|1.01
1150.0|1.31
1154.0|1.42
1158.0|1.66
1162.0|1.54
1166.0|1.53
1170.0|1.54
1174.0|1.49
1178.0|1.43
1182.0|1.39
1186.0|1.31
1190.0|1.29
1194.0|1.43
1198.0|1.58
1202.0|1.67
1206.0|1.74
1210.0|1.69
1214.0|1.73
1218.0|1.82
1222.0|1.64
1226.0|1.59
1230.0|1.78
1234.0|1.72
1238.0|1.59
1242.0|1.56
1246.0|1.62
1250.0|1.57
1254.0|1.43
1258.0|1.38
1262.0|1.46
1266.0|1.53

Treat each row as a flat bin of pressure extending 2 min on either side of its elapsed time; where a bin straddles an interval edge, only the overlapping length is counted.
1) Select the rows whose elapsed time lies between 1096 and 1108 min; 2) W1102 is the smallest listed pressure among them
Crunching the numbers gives 1.48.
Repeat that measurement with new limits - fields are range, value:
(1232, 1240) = 1.59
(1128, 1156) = 0.635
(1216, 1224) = 1.64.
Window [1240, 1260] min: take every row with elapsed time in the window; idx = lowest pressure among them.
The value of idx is 1.38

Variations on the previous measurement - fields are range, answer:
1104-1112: 1.5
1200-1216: 1.67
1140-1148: 0.841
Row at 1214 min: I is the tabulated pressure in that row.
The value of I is 1.73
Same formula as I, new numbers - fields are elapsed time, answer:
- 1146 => 1.01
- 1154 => 1.42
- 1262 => 1.46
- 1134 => 0.635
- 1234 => 1.72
